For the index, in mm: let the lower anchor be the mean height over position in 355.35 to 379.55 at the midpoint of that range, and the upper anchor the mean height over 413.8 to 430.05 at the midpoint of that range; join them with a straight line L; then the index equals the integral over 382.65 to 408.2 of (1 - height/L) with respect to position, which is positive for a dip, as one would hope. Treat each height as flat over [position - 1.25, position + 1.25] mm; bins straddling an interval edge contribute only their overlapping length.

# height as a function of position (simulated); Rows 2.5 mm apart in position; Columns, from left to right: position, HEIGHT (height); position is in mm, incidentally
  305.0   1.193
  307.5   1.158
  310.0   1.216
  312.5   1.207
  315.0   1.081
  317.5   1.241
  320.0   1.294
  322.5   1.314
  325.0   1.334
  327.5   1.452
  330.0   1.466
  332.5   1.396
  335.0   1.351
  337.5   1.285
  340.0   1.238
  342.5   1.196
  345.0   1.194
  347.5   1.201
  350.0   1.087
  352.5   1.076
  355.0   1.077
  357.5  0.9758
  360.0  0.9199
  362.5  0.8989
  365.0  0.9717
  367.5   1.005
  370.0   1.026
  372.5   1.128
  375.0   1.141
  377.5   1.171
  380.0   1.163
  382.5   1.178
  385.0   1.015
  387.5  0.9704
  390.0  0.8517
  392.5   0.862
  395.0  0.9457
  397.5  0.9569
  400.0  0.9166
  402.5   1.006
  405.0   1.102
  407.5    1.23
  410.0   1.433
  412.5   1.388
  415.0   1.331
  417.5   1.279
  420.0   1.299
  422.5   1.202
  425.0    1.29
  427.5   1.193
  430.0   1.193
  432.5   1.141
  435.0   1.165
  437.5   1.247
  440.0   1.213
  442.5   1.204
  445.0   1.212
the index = 3.58 mm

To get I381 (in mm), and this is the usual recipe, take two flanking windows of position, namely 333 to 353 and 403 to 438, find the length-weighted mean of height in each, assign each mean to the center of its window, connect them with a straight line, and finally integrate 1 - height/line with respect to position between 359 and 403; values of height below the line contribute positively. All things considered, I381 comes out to 7.9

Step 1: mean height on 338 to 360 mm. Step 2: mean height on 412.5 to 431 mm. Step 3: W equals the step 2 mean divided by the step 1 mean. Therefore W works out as 1.13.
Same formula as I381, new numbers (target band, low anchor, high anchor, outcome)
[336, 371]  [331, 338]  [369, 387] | 4.7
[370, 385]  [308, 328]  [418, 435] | 1.2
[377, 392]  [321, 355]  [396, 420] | 2.1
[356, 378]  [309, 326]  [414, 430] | 4.0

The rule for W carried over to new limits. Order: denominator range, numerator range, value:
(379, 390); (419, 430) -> 1.18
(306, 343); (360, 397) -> 0.79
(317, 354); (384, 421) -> 0.87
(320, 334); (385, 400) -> 0.67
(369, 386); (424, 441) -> 1.08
